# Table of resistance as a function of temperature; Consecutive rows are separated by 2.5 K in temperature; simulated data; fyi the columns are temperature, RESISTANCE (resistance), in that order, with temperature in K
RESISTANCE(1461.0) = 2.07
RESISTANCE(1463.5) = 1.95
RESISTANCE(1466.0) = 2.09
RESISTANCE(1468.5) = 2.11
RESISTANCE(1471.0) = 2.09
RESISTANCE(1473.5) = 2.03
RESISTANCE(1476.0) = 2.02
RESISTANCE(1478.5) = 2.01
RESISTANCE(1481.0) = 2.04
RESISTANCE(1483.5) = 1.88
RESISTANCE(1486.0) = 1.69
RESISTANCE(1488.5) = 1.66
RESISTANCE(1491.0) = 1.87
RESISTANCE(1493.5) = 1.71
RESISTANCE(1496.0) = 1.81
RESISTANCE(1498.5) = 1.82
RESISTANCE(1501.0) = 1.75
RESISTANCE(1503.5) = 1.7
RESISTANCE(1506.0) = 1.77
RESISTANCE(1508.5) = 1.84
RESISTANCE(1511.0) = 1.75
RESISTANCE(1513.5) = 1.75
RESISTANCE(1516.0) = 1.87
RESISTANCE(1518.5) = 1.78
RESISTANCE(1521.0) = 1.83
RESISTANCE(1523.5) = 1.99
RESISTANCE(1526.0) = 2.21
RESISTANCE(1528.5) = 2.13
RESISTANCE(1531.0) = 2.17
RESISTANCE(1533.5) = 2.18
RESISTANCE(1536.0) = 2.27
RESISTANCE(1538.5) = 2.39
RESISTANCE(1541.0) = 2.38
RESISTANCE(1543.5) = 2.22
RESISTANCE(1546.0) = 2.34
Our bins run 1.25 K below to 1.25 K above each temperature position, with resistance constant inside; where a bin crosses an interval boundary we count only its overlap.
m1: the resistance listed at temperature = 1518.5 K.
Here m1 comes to 1.78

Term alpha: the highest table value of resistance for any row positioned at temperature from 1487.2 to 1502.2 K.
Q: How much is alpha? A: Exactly 1.87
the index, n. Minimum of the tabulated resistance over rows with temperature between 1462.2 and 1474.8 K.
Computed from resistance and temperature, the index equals 1.95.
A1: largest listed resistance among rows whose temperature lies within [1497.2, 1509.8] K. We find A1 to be 1.84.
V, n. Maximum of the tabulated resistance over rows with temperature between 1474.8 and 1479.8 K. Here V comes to 2.02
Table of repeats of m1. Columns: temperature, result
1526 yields 2.21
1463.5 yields 1.95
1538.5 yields 2.39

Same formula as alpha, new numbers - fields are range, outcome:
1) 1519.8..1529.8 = 2.21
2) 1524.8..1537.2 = 2.27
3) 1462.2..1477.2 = 2.11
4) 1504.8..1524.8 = 1.99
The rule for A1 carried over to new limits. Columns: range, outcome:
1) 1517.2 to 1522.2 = 1.83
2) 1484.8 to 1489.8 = 1.69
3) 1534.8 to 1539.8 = 2.39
